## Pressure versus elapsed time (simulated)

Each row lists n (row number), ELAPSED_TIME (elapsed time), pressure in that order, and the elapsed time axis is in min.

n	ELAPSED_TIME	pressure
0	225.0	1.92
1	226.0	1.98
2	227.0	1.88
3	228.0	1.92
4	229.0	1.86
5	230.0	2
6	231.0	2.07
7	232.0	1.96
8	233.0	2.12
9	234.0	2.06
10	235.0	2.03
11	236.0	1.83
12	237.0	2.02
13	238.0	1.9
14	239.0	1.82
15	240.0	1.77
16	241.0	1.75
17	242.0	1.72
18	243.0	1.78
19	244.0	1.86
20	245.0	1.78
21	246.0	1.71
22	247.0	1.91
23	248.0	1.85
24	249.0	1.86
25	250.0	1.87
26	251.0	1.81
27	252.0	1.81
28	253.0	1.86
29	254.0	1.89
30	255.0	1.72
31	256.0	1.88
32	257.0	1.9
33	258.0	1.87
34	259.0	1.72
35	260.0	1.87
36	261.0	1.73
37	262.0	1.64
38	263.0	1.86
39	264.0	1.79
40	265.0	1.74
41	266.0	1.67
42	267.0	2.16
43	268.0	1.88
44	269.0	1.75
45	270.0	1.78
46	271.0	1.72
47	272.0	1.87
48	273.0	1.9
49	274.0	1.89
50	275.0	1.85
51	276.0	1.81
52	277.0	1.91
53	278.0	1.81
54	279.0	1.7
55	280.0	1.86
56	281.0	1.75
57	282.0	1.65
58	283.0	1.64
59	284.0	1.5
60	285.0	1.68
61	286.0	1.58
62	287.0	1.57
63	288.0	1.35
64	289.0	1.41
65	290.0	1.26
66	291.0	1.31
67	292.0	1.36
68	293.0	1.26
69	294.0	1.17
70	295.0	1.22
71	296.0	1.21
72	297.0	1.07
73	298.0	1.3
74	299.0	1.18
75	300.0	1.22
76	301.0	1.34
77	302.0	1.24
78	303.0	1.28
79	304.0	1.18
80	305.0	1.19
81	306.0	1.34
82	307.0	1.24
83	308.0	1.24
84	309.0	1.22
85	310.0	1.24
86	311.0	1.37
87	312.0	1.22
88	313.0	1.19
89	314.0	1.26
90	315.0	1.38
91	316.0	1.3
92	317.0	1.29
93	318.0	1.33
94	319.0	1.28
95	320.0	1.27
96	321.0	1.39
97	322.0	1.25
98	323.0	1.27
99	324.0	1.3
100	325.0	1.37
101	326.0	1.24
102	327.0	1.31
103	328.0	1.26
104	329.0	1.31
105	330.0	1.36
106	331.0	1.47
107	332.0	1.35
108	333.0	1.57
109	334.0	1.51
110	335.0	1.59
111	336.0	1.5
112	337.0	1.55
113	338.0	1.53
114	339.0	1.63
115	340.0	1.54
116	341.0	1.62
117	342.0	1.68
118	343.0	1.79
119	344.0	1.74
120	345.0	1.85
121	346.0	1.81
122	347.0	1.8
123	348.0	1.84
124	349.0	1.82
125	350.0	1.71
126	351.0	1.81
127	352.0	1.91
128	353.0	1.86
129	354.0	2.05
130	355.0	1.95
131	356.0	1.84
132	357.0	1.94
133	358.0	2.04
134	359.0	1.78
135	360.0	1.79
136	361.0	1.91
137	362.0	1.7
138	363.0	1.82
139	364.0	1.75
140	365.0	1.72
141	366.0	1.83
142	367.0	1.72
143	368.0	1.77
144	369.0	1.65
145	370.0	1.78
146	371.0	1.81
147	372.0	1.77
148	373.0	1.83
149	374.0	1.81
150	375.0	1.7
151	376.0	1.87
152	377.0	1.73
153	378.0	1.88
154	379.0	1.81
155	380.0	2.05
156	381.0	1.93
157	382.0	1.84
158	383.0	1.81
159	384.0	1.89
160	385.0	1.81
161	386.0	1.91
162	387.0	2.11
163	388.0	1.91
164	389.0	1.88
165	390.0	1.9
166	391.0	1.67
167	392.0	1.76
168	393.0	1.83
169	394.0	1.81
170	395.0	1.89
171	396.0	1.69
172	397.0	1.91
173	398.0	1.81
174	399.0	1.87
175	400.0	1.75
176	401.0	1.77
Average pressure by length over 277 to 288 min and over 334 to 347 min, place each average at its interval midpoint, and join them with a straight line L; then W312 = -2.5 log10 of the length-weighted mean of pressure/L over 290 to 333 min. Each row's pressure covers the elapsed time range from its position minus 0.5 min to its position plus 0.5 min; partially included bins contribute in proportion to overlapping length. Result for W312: 0.28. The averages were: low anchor 1.67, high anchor 1.65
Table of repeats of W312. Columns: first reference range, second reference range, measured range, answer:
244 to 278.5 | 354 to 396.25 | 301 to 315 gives 0.409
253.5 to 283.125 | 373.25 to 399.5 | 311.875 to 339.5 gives 0.314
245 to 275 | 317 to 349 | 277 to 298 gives 0.157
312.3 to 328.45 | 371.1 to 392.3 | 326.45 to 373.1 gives -0.095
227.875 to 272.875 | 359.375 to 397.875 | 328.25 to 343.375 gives 0.198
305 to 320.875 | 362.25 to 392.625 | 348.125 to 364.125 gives -0.134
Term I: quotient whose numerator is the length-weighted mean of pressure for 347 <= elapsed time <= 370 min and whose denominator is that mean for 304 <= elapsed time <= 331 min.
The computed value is 1.42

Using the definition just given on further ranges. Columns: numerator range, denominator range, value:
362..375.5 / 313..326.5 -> 1.36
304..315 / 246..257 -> 0.68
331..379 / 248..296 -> 1.03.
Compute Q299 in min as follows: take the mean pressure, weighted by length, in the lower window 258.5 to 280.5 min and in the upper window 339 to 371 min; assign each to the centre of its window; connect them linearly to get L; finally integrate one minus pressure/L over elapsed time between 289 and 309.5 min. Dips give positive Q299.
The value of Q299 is 6.4 min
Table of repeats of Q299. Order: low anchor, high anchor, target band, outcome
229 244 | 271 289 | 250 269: -0.1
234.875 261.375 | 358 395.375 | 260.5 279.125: 0.1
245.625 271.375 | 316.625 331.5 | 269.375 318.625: 3.5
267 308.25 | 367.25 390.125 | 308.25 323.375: 3.1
